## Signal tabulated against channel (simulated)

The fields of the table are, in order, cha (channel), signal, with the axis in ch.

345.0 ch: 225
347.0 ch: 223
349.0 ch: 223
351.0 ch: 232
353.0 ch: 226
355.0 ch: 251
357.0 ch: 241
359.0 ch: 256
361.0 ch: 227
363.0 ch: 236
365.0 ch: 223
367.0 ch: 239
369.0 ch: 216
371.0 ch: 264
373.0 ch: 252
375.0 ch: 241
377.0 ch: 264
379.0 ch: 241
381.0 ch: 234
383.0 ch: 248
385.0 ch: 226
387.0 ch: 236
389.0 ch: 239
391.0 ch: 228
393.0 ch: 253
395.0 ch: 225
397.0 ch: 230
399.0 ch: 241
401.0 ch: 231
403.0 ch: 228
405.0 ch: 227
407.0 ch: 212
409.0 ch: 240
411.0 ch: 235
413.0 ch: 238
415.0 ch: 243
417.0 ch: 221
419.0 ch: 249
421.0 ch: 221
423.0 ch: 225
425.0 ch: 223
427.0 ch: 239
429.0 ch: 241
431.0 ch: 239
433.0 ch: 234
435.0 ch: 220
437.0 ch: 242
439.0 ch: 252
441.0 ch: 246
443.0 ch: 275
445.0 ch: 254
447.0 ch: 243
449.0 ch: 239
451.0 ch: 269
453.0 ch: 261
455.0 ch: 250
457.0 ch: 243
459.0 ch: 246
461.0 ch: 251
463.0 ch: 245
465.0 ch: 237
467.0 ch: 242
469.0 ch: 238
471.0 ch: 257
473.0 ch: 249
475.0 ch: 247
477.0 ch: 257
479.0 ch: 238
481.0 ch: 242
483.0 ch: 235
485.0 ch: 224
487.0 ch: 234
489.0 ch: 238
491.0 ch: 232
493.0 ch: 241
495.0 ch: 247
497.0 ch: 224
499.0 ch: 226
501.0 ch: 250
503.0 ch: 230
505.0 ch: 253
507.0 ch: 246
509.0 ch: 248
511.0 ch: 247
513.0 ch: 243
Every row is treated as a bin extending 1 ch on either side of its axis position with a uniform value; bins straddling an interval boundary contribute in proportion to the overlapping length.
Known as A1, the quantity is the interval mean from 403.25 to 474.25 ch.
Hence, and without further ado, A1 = 241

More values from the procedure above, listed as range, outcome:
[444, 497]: 244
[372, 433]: 236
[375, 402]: 238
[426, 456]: 247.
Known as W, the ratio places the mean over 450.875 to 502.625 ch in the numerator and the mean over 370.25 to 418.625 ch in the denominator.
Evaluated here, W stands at 1.0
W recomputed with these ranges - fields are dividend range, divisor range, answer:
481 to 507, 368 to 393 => 0.98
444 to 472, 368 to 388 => 1.02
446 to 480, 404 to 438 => 1.07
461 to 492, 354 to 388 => 1.00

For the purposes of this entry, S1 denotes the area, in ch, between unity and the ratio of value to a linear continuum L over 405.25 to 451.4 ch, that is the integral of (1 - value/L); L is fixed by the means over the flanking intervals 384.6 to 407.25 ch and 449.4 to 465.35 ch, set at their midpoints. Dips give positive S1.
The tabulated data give 0.62 ch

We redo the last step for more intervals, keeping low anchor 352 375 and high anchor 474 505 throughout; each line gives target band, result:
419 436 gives 0.5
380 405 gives 0.5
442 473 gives -1.5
